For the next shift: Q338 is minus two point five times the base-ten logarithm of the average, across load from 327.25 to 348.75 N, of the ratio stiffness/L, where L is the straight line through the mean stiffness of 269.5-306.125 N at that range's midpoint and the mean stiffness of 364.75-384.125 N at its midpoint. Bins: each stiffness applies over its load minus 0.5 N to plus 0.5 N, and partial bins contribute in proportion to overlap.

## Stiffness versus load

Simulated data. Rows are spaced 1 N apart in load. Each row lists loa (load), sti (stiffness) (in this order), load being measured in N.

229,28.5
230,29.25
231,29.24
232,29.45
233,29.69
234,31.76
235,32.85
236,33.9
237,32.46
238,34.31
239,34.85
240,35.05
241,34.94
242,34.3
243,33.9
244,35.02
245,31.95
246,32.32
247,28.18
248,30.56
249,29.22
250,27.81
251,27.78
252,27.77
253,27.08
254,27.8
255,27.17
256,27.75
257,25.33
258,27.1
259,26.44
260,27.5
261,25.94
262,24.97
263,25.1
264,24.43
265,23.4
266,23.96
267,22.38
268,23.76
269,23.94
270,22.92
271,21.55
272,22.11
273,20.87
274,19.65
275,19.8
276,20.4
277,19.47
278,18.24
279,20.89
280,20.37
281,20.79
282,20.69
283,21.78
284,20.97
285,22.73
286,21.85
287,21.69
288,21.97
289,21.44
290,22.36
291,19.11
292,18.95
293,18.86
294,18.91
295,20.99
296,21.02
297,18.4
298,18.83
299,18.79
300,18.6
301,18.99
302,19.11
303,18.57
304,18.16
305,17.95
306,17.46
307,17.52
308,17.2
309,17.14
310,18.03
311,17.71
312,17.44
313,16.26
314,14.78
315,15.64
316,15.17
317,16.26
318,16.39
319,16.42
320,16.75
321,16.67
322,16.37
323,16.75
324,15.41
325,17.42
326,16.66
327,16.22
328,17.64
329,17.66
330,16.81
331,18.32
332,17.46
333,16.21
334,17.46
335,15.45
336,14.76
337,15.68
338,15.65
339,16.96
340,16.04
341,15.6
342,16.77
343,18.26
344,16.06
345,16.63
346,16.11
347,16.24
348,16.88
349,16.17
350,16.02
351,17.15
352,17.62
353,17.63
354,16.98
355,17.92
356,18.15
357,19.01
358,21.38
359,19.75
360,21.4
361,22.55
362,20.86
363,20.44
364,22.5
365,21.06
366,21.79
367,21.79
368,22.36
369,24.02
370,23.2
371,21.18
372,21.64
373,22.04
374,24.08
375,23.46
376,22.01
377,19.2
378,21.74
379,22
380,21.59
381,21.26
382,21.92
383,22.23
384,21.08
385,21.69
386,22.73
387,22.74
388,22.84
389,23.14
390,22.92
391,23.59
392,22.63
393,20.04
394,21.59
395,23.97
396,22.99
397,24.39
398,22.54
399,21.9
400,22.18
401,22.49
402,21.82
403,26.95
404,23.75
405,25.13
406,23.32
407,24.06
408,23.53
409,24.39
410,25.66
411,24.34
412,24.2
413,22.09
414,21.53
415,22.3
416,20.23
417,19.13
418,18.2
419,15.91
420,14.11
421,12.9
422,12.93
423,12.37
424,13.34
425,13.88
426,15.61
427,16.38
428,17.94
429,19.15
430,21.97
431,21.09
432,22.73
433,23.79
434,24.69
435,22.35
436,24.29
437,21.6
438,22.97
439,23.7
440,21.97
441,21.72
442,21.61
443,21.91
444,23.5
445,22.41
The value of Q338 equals 0.27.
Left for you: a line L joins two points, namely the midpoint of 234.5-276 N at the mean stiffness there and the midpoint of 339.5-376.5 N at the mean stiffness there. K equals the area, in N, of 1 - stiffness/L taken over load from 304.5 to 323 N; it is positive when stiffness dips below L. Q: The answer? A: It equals 5.1 N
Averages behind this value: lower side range 27.7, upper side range 19.5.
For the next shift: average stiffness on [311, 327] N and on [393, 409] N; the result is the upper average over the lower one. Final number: 1.4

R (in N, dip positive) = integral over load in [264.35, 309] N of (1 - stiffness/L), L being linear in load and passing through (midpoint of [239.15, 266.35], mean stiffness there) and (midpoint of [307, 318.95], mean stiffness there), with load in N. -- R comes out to 2.9 N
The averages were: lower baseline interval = 28.7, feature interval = 20.4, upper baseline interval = 16.6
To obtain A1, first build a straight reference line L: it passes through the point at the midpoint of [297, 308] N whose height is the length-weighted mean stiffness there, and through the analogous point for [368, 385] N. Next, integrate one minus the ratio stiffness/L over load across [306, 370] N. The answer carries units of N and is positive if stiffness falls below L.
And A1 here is 7.7 N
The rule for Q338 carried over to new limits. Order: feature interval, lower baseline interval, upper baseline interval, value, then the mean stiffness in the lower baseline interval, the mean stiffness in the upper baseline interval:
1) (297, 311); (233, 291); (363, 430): 0.326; 26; 21.2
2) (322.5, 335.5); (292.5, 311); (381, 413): 0.176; 18.6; 23.1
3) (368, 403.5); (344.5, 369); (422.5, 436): -0.173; 19.2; 19.1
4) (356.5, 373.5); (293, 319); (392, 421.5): -0.071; 17.8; 21.9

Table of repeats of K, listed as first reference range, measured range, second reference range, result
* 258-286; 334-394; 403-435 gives 3.1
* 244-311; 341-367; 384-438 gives 3.8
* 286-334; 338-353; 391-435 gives 1.9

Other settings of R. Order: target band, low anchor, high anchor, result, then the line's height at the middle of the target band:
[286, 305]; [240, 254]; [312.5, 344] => 2.2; 22.3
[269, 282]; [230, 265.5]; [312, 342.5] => 2.2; 25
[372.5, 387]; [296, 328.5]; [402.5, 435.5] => -2.1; 19.2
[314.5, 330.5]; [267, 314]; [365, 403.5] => 3.2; 20.7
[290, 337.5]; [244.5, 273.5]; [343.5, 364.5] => 9.3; 21.7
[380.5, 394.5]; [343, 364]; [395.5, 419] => -0.7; 21.1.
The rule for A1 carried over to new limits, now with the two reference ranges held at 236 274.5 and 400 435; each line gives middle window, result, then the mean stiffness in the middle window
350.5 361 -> 2.0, 18.9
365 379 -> 0.2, 22.1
